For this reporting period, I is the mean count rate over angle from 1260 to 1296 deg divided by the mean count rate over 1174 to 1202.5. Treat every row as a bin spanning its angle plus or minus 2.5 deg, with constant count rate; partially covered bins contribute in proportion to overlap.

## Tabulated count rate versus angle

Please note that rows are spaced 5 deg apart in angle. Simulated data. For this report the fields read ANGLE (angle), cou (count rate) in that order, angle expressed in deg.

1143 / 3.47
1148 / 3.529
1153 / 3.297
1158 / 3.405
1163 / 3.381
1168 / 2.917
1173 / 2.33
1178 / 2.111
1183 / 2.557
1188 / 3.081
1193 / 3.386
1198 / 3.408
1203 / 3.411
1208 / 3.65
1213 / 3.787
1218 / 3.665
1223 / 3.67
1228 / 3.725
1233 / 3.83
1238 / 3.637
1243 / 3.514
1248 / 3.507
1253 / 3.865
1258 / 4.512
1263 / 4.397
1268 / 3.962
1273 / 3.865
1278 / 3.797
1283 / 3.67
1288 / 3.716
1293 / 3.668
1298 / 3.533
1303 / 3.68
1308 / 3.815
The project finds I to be 1.33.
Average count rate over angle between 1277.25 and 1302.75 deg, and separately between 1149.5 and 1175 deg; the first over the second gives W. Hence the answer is 1.18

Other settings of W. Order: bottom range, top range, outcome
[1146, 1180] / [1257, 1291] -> 1.32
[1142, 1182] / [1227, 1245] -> 1.22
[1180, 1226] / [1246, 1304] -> 1.14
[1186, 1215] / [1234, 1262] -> 1.11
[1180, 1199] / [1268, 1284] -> 1.25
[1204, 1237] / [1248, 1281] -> 1.08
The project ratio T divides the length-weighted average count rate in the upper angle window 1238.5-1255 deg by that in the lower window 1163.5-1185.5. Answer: 1.41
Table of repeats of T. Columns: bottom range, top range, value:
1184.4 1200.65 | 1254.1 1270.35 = 1.31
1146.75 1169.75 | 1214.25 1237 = 1.13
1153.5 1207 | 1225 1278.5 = 1.28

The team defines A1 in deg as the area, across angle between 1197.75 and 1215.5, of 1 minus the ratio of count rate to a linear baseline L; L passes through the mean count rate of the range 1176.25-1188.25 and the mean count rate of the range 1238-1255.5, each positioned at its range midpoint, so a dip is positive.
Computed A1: -3.9 deg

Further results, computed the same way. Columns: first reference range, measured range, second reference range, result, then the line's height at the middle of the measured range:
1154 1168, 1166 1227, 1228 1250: 5.0 deg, 3.45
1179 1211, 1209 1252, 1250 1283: -0.8 deg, 3.61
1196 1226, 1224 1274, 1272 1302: -3.1 deg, 3.65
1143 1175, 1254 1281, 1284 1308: -3.9 deg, 3.57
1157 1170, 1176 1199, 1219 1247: 3.3 deg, 3.38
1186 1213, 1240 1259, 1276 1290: -1.0 deg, 3.61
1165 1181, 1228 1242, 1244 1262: -0.3 deg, 3.63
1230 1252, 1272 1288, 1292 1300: -0.7 deg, 3.61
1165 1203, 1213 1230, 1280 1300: -3.0 deg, 3.15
